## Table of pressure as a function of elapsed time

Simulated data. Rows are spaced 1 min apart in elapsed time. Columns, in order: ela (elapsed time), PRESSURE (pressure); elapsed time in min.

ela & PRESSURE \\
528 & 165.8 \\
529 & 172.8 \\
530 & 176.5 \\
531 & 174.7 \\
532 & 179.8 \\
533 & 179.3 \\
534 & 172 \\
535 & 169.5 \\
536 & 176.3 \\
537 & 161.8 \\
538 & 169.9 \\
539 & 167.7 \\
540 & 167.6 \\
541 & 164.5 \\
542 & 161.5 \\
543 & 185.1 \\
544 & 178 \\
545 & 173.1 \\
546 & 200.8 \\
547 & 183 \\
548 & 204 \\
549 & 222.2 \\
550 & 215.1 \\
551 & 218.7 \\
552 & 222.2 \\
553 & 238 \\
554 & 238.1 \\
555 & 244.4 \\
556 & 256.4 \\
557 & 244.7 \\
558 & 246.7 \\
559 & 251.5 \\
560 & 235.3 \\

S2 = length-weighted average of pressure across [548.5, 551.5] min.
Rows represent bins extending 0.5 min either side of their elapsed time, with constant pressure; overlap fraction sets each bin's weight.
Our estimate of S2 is 219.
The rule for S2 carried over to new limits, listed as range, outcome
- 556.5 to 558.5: 246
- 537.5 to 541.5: 167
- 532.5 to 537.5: 172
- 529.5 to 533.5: 178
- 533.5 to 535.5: 171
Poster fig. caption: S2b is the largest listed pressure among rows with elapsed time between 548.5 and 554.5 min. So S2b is 238.1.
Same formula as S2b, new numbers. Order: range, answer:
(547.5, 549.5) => 222.2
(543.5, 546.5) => 200.8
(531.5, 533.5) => 179.8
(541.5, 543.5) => 185.1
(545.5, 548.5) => 204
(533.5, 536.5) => 176.3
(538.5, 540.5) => 167.7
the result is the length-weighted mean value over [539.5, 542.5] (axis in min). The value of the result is 165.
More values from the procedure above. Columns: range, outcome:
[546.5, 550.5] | 206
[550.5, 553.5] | 226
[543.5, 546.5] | 184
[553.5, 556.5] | 246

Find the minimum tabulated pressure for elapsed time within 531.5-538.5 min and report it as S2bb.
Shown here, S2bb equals 161.8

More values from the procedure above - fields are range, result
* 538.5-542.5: 161.5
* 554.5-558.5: 244.4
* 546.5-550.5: 183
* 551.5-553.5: 222.2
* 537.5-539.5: 167.7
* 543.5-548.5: 173.1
